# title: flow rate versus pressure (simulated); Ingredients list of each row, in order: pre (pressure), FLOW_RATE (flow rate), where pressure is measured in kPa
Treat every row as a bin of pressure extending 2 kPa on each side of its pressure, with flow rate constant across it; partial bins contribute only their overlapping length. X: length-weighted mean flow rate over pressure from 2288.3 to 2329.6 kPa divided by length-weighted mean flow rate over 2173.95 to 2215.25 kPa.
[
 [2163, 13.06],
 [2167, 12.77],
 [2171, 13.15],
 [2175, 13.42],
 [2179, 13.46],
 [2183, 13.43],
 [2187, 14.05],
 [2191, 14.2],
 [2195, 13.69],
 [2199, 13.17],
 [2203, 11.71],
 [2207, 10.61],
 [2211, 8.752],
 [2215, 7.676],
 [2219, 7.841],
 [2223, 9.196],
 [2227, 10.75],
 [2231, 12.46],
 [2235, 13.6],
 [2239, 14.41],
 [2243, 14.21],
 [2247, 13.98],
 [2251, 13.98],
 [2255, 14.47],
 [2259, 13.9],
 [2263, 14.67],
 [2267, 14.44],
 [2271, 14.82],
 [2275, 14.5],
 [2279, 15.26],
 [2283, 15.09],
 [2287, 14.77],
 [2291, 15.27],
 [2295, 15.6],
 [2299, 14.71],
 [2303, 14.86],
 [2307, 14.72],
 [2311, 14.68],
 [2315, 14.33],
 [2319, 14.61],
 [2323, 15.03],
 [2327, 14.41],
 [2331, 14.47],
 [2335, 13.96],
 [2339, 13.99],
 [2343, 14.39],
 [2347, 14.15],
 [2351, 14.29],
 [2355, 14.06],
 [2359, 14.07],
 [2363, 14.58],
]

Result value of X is 1.2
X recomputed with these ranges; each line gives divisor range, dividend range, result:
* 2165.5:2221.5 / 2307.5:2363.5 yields 1.20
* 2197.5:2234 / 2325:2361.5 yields 1.38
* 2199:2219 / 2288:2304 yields 1.53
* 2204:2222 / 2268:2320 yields 1.67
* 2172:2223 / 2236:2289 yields 1.23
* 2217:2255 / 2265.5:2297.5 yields 1.21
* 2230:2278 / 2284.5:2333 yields 1.04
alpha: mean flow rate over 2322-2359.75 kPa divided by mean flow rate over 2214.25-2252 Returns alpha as 1.2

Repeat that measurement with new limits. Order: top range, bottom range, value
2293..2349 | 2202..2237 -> 1.42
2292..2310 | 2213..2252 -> 1.27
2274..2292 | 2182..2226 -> 1.33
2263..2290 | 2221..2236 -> 1.30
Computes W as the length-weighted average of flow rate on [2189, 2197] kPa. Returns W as 13.9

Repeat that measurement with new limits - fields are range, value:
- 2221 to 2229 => 9.97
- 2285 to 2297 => 15.2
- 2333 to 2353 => 14.2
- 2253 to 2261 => 14.2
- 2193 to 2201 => 13.4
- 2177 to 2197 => 13.8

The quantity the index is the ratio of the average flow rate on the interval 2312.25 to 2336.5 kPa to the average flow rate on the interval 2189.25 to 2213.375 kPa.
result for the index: 1.21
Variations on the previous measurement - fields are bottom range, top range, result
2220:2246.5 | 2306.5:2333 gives 1.18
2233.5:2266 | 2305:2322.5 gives 1.03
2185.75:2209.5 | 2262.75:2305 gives 1.17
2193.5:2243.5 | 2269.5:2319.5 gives 1.32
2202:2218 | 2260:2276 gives 1.54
